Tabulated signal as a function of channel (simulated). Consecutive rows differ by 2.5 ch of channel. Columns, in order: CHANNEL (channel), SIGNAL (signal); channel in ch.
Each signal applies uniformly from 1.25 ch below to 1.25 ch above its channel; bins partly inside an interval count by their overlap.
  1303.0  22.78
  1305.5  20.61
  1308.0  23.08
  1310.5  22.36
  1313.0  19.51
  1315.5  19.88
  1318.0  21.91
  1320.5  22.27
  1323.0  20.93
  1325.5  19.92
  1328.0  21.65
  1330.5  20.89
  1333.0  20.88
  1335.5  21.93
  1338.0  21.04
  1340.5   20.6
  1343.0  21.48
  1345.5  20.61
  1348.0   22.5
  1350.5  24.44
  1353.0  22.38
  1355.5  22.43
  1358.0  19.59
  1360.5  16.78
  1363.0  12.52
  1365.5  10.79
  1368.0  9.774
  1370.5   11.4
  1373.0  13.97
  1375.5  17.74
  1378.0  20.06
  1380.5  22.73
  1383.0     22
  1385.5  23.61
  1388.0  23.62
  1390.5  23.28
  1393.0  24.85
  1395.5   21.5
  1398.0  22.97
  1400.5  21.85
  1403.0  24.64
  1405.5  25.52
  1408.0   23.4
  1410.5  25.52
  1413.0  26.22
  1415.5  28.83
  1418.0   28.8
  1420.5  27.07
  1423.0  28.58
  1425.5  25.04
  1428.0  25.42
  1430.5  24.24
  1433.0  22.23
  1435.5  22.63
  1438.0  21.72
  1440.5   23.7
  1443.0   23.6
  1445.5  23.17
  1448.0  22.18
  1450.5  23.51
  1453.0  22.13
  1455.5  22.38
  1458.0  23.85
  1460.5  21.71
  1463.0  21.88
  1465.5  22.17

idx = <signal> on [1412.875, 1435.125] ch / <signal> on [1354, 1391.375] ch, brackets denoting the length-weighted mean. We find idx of 1.5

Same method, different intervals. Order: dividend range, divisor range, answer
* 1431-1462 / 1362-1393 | 1.27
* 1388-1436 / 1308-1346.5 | 1.18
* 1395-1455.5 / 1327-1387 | 1.26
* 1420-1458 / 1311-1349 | 1.13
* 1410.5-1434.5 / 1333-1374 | 1.43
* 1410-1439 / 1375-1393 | 1.15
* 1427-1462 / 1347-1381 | 1.31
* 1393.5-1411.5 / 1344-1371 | 1.33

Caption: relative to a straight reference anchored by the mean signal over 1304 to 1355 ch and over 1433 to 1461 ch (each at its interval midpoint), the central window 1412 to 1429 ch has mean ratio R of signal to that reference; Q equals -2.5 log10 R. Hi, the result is -0.206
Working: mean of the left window 21.5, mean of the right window 22.8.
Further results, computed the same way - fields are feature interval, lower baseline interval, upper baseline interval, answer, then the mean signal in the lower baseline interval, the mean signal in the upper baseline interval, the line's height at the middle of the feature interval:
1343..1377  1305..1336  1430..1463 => 0.23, 21.2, 22.8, 21.7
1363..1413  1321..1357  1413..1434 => 0.20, 21.5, 26.3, 24.3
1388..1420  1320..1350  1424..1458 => -0.10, 21.3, 23.3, 22.6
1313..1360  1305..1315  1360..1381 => -0.16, 21.3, 14.8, 18.5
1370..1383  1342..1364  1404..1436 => 0.23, 20.4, 25.7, 22.3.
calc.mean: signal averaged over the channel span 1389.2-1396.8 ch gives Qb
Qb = 23.2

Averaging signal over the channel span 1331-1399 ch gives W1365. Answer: 19.8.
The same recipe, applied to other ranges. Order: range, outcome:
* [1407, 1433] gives 26.1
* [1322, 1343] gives 21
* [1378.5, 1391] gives 22.9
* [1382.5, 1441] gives 24.5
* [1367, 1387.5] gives 18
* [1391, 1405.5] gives 23.4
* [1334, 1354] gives 21.9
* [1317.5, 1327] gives 21.2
